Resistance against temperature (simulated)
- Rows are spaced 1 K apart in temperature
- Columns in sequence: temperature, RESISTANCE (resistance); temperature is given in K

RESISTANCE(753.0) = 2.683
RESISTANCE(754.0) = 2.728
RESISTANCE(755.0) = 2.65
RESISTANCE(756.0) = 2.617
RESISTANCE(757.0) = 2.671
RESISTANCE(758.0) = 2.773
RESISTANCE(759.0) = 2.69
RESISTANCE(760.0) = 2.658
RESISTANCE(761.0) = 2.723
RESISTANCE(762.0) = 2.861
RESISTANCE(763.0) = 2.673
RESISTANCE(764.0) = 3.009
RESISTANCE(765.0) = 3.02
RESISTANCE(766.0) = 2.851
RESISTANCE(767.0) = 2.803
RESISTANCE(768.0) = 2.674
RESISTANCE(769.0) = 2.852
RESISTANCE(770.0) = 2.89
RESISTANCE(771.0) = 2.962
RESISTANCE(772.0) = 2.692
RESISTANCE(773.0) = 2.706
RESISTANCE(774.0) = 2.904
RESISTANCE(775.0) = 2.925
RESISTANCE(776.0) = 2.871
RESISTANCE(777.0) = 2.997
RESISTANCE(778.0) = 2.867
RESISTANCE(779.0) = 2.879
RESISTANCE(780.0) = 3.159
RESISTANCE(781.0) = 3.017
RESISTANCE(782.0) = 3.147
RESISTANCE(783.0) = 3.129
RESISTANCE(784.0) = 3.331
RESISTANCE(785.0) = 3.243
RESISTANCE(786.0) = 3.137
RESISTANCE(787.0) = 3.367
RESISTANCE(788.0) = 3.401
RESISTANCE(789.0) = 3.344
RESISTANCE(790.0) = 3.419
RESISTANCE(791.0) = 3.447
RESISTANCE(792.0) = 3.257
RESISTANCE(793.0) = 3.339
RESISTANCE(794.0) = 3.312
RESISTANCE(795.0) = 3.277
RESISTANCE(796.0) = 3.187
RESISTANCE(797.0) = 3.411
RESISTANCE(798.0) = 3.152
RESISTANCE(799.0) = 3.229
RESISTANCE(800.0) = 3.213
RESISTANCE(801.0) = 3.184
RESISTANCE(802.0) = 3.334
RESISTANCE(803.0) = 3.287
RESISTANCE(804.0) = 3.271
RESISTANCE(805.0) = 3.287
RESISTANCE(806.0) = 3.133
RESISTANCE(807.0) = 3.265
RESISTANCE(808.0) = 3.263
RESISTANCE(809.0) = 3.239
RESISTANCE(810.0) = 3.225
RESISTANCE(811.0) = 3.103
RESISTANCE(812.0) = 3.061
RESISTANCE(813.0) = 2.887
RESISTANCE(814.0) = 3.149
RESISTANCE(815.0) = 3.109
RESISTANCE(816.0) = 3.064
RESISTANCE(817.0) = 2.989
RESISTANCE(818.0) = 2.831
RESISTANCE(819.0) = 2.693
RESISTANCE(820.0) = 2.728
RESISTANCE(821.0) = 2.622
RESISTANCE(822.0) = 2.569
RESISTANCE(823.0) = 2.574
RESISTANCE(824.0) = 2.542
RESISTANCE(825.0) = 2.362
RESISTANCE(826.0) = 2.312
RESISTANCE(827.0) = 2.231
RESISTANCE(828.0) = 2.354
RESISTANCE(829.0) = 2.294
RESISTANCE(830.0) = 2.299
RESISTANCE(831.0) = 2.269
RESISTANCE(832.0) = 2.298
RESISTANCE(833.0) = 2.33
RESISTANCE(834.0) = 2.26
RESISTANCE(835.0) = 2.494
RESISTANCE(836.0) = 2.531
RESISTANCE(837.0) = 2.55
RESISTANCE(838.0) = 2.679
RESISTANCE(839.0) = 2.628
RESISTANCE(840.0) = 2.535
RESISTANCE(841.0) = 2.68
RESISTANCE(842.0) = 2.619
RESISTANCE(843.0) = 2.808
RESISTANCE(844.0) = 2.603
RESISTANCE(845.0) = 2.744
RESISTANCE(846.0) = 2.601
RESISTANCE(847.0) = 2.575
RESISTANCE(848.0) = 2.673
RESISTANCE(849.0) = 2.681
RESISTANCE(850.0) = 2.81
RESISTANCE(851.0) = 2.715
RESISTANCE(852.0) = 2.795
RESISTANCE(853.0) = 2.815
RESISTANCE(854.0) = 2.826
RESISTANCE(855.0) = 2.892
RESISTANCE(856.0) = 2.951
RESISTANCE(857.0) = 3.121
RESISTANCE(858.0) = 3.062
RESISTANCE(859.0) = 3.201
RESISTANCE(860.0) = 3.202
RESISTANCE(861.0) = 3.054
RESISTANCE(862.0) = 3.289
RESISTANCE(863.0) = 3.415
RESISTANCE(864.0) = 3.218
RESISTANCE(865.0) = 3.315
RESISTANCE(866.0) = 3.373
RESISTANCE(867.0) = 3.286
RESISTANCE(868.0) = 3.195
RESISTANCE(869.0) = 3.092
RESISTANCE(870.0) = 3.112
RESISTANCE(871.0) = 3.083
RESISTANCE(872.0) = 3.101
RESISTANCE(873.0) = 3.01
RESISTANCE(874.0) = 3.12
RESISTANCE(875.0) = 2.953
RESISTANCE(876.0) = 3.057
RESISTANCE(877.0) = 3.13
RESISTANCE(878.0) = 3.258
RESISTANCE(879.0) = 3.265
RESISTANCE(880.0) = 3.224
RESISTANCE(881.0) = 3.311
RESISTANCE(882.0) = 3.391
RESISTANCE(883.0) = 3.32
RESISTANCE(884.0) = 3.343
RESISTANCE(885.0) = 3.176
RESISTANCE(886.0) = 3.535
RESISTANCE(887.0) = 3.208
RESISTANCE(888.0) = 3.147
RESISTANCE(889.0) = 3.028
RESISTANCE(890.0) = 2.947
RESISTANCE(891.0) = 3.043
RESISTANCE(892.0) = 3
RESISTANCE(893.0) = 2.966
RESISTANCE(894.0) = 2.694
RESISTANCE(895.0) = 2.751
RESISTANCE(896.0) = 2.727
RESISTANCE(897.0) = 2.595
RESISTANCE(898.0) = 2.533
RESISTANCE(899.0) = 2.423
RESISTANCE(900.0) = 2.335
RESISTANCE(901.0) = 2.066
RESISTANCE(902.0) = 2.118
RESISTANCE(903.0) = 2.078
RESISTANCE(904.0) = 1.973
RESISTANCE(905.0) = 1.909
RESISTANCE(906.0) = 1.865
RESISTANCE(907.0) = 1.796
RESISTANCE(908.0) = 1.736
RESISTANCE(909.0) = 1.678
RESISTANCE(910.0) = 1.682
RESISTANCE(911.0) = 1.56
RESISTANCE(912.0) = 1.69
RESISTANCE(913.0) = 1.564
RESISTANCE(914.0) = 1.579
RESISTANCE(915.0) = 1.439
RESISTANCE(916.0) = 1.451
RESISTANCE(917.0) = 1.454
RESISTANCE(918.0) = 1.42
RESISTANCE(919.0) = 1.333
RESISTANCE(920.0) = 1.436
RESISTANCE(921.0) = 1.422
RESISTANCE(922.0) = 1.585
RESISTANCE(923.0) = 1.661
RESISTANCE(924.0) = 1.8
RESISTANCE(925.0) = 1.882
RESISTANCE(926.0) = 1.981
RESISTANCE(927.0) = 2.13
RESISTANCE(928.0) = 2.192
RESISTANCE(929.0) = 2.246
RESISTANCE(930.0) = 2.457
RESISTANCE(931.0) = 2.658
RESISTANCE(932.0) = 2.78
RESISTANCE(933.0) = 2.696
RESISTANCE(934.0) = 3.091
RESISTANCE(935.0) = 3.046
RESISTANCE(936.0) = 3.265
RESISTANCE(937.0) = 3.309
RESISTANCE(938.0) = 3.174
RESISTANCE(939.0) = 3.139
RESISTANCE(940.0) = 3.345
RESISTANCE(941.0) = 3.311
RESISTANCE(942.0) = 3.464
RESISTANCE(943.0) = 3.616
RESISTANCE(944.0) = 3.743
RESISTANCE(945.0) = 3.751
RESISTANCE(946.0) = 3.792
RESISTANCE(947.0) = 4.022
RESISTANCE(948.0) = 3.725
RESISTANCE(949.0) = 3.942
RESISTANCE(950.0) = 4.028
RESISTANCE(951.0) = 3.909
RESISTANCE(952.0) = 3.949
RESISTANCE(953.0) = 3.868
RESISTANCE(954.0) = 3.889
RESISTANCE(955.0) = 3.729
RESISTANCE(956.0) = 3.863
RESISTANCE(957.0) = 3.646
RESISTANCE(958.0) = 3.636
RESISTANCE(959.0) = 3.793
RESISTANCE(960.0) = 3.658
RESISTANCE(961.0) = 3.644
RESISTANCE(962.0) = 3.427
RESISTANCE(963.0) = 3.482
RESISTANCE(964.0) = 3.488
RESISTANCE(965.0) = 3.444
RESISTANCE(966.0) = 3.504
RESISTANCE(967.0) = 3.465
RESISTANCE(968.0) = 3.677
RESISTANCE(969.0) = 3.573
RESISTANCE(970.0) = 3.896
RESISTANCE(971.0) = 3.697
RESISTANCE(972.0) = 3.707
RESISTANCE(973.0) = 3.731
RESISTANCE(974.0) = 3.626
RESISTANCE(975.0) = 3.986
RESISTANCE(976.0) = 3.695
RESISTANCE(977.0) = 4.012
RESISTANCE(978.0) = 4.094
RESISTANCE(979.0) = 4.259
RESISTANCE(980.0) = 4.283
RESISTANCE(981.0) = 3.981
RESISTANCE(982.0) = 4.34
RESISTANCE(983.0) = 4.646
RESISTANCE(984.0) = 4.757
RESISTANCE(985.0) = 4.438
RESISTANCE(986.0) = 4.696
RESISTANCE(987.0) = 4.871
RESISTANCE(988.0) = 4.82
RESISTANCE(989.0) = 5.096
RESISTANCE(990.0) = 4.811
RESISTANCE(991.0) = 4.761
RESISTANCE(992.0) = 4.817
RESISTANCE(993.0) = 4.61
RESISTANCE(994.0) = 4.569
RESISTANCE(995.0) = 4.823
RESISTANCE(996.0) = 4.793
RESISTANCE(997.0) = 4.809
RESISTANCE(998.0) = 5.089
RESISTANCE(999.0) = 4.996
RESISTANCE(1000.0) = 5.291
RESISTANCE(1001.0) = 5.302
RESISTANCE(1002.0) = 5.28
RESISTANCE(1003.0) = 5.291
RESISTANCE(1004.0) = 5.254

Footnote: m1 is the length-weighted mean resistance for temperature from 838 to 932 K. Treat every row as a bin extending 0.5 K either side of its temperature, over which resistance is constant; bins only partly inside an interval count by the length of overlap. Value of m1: 2.59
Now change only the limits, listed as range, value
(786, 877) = 2.94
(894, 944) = 2.25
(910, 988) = 3.2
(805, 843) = 2.71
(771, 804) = 3.16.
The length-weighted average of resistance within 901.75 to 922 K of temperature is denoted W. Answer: 1.65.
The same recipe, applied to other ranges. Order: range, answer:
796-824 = 3.06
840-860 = 2.8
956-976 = 3.64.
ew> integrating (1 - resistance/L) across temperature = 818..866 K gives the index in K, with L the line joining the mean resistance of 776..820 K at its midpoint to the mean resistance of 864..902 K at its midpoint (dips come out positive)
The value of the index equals 6.0 K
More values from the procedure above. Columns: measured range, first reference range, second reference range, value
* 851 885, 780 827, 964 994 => 3.41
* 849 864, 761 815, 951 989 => 1.81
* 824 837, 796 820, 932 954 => 3.45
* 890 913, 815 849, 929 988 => 6.79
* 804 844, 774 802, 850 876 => 5.35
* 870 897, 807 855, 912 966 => -2.93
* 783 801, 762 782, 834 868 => -2.55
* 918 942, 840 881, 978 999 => 9.12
